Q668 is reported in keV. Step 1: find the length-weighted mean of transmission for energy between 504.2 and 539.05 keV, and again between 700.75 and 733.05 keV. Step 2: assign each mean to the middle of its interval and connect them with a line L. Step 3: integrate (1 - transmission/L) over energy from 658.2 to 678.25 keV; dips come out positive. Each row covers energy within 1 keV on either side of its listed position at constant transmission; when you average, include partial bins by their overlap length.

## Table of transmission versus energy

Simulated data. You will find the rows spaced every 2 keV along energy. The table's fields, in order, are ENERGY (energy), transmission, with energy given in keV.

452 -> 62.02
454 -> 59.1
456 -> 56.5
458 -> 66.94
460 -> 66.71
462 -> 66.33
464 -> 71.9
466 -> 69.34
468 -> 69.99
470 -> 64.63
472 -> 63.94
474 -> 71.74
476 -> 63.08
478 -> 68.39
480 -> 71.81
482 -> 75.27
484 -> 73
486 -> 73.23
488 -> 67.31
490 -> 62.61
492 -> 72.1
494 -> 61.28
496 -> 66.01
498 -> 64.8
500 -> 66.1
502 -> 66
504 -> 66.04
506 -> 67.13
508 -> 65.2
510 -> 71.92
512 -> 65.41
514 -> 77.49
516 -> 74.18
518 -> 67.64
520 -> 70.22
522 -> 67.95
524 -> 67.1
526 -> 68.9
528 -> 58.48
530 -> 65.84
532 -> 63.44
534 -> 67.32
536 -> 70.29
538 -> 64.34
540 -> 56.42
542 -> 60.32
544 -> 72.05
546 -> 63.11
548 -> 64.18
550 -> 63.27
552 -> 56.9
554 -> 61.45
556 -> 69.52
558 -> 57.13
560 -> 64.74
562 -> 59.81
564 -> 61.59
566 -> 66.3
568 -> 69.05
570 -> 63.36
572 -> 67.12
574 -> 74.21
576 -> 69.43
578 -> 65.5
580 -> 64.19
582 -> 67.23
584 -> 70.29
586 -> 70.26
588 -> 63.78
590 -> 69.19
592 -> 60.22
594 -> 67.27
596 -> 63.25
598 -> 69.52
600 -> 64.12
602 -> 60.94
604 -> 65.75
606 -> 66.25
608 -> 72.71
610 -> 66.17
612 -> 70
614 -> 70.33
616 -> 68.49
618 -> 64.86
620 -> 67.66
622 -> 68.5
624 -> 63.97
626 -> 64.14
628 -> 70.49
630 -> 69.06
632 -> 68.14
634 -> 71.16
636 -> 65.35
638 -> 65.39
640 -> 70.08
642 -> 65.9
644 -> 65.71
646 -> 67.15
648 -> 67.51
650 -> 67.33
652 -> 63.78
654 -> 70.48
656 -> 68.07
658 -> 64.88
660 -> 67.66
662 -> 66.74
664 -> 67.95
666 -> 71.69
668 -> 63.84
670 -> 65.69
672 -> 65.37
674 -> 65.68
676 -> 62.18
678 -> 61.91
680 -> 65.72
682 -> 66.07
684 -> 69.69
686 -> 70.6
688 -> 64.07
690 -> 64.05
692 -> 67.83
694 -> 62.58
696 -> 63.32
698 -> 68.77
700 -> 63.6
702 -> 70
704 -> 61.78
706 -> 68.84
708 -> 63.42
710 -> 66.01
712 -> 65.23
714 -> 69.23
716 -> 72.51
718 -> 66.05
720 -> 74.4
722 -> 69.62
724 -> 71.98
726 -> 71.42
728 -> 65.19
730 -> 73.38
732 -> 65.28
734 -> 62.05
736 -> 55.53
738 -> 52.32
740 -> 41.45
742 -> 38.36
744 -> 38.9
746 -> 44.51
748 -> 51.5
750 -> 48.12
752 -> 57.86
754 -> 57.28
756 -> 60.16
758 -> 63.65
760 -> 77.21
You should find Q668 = 0.7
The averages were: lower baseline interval 67.8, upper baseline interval 68.3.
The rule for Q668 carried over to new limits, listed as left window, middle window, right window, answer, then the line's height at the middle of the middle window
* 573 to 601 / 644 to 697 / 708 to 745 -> -1.7 keV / 64.1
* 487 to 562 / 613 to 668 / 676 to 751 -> -3.1 keV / 63.8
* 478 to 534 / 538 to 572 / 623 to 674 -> 2.2 keV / 67.7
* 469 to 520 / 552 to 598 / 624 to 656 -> 1.5 keV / 67.8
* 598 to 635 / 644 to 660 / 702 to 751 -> -0.4 keV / 65.3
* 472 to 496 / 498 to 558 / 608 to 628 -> 2.1 keV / 68.4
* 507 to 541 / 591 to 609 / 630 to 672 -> 0.4 keV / 67.2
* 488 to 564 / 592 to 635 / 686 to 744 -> -1.5 keV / 64.8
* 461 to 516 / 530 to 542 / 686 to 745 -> 0.6 keV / 67.3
